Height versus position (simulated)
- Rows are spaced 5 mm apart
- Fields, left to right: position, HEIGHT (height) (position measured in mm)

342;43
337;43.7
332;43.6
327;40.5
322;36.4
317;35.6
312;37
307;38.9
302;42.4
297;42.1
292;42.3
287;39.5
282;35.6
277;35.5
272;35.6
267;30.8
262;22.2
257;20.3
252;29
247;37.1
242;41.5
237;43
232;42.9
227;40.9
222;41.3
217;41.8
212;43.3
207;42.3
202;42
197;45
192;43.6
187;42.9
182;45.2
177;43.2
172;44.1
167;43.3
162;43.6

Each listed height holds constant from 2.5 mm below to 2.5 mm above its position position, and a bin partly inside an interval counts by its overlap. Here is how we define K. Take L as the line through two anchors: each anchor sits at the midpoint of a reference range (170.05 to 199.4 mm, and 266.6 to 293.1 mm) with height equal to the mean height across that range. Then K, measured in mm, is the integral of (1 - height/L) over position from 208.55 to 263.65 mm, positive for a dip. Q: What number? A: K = 4.5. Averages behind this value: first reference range 44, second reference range 36.7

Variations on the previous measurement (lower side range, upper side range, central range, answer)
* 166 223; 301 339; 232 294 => 9.9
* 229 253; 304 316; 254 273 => 6.0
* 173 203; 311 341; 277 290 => 1.2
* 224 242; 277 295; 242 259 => 4.2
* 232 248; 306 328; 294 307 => -1.2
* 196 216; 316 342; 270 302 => 2.0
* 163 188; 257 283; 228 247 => -3.5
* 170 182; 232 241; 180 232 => 0.6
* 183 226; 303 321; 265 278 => 1.8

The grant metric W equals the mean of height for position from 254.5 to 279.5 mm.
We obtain 28.9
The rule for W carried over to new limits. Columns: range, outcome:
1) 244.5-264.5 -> 27.1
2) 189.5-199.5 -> 44.3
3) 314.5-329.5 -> 37.5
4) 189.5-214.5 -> 43.2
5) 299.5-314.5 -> 39.4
